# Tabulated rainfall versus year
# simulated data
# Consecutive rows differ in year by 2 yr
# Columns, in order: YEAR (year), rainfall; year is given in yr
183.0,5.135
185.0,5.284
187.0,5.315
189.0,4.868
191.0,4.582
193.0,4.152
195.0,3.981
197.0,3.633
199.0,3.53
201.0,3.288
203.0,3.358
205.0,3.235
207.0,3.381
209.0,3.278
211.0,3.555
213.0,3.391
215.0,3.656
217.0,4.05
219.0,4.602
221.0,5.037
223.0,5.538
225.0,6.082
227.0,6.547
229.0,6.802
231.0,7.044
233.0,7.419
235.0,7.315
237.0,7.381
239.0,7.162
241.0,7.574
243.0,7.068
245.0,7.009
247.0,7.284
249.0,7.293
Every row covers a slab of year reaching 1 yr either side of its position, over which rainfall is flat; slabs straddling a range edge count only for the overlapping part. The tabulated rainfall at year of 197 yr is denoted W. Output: 3.633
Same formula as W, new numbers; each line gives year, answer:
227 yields 6.547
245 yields 7.009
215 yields 3.656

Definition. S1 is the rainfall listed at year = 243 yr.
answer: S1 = 7.068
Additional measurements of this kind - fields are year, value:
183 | 5.135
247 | 7.284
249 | 7.293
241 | 7.574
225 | 6.082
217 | 4.05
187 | 5.315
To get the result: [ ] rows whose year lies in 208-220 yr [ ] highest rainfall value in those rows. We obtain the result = 4.602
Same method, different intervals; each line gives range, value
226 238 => 7.419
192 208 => 4.152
